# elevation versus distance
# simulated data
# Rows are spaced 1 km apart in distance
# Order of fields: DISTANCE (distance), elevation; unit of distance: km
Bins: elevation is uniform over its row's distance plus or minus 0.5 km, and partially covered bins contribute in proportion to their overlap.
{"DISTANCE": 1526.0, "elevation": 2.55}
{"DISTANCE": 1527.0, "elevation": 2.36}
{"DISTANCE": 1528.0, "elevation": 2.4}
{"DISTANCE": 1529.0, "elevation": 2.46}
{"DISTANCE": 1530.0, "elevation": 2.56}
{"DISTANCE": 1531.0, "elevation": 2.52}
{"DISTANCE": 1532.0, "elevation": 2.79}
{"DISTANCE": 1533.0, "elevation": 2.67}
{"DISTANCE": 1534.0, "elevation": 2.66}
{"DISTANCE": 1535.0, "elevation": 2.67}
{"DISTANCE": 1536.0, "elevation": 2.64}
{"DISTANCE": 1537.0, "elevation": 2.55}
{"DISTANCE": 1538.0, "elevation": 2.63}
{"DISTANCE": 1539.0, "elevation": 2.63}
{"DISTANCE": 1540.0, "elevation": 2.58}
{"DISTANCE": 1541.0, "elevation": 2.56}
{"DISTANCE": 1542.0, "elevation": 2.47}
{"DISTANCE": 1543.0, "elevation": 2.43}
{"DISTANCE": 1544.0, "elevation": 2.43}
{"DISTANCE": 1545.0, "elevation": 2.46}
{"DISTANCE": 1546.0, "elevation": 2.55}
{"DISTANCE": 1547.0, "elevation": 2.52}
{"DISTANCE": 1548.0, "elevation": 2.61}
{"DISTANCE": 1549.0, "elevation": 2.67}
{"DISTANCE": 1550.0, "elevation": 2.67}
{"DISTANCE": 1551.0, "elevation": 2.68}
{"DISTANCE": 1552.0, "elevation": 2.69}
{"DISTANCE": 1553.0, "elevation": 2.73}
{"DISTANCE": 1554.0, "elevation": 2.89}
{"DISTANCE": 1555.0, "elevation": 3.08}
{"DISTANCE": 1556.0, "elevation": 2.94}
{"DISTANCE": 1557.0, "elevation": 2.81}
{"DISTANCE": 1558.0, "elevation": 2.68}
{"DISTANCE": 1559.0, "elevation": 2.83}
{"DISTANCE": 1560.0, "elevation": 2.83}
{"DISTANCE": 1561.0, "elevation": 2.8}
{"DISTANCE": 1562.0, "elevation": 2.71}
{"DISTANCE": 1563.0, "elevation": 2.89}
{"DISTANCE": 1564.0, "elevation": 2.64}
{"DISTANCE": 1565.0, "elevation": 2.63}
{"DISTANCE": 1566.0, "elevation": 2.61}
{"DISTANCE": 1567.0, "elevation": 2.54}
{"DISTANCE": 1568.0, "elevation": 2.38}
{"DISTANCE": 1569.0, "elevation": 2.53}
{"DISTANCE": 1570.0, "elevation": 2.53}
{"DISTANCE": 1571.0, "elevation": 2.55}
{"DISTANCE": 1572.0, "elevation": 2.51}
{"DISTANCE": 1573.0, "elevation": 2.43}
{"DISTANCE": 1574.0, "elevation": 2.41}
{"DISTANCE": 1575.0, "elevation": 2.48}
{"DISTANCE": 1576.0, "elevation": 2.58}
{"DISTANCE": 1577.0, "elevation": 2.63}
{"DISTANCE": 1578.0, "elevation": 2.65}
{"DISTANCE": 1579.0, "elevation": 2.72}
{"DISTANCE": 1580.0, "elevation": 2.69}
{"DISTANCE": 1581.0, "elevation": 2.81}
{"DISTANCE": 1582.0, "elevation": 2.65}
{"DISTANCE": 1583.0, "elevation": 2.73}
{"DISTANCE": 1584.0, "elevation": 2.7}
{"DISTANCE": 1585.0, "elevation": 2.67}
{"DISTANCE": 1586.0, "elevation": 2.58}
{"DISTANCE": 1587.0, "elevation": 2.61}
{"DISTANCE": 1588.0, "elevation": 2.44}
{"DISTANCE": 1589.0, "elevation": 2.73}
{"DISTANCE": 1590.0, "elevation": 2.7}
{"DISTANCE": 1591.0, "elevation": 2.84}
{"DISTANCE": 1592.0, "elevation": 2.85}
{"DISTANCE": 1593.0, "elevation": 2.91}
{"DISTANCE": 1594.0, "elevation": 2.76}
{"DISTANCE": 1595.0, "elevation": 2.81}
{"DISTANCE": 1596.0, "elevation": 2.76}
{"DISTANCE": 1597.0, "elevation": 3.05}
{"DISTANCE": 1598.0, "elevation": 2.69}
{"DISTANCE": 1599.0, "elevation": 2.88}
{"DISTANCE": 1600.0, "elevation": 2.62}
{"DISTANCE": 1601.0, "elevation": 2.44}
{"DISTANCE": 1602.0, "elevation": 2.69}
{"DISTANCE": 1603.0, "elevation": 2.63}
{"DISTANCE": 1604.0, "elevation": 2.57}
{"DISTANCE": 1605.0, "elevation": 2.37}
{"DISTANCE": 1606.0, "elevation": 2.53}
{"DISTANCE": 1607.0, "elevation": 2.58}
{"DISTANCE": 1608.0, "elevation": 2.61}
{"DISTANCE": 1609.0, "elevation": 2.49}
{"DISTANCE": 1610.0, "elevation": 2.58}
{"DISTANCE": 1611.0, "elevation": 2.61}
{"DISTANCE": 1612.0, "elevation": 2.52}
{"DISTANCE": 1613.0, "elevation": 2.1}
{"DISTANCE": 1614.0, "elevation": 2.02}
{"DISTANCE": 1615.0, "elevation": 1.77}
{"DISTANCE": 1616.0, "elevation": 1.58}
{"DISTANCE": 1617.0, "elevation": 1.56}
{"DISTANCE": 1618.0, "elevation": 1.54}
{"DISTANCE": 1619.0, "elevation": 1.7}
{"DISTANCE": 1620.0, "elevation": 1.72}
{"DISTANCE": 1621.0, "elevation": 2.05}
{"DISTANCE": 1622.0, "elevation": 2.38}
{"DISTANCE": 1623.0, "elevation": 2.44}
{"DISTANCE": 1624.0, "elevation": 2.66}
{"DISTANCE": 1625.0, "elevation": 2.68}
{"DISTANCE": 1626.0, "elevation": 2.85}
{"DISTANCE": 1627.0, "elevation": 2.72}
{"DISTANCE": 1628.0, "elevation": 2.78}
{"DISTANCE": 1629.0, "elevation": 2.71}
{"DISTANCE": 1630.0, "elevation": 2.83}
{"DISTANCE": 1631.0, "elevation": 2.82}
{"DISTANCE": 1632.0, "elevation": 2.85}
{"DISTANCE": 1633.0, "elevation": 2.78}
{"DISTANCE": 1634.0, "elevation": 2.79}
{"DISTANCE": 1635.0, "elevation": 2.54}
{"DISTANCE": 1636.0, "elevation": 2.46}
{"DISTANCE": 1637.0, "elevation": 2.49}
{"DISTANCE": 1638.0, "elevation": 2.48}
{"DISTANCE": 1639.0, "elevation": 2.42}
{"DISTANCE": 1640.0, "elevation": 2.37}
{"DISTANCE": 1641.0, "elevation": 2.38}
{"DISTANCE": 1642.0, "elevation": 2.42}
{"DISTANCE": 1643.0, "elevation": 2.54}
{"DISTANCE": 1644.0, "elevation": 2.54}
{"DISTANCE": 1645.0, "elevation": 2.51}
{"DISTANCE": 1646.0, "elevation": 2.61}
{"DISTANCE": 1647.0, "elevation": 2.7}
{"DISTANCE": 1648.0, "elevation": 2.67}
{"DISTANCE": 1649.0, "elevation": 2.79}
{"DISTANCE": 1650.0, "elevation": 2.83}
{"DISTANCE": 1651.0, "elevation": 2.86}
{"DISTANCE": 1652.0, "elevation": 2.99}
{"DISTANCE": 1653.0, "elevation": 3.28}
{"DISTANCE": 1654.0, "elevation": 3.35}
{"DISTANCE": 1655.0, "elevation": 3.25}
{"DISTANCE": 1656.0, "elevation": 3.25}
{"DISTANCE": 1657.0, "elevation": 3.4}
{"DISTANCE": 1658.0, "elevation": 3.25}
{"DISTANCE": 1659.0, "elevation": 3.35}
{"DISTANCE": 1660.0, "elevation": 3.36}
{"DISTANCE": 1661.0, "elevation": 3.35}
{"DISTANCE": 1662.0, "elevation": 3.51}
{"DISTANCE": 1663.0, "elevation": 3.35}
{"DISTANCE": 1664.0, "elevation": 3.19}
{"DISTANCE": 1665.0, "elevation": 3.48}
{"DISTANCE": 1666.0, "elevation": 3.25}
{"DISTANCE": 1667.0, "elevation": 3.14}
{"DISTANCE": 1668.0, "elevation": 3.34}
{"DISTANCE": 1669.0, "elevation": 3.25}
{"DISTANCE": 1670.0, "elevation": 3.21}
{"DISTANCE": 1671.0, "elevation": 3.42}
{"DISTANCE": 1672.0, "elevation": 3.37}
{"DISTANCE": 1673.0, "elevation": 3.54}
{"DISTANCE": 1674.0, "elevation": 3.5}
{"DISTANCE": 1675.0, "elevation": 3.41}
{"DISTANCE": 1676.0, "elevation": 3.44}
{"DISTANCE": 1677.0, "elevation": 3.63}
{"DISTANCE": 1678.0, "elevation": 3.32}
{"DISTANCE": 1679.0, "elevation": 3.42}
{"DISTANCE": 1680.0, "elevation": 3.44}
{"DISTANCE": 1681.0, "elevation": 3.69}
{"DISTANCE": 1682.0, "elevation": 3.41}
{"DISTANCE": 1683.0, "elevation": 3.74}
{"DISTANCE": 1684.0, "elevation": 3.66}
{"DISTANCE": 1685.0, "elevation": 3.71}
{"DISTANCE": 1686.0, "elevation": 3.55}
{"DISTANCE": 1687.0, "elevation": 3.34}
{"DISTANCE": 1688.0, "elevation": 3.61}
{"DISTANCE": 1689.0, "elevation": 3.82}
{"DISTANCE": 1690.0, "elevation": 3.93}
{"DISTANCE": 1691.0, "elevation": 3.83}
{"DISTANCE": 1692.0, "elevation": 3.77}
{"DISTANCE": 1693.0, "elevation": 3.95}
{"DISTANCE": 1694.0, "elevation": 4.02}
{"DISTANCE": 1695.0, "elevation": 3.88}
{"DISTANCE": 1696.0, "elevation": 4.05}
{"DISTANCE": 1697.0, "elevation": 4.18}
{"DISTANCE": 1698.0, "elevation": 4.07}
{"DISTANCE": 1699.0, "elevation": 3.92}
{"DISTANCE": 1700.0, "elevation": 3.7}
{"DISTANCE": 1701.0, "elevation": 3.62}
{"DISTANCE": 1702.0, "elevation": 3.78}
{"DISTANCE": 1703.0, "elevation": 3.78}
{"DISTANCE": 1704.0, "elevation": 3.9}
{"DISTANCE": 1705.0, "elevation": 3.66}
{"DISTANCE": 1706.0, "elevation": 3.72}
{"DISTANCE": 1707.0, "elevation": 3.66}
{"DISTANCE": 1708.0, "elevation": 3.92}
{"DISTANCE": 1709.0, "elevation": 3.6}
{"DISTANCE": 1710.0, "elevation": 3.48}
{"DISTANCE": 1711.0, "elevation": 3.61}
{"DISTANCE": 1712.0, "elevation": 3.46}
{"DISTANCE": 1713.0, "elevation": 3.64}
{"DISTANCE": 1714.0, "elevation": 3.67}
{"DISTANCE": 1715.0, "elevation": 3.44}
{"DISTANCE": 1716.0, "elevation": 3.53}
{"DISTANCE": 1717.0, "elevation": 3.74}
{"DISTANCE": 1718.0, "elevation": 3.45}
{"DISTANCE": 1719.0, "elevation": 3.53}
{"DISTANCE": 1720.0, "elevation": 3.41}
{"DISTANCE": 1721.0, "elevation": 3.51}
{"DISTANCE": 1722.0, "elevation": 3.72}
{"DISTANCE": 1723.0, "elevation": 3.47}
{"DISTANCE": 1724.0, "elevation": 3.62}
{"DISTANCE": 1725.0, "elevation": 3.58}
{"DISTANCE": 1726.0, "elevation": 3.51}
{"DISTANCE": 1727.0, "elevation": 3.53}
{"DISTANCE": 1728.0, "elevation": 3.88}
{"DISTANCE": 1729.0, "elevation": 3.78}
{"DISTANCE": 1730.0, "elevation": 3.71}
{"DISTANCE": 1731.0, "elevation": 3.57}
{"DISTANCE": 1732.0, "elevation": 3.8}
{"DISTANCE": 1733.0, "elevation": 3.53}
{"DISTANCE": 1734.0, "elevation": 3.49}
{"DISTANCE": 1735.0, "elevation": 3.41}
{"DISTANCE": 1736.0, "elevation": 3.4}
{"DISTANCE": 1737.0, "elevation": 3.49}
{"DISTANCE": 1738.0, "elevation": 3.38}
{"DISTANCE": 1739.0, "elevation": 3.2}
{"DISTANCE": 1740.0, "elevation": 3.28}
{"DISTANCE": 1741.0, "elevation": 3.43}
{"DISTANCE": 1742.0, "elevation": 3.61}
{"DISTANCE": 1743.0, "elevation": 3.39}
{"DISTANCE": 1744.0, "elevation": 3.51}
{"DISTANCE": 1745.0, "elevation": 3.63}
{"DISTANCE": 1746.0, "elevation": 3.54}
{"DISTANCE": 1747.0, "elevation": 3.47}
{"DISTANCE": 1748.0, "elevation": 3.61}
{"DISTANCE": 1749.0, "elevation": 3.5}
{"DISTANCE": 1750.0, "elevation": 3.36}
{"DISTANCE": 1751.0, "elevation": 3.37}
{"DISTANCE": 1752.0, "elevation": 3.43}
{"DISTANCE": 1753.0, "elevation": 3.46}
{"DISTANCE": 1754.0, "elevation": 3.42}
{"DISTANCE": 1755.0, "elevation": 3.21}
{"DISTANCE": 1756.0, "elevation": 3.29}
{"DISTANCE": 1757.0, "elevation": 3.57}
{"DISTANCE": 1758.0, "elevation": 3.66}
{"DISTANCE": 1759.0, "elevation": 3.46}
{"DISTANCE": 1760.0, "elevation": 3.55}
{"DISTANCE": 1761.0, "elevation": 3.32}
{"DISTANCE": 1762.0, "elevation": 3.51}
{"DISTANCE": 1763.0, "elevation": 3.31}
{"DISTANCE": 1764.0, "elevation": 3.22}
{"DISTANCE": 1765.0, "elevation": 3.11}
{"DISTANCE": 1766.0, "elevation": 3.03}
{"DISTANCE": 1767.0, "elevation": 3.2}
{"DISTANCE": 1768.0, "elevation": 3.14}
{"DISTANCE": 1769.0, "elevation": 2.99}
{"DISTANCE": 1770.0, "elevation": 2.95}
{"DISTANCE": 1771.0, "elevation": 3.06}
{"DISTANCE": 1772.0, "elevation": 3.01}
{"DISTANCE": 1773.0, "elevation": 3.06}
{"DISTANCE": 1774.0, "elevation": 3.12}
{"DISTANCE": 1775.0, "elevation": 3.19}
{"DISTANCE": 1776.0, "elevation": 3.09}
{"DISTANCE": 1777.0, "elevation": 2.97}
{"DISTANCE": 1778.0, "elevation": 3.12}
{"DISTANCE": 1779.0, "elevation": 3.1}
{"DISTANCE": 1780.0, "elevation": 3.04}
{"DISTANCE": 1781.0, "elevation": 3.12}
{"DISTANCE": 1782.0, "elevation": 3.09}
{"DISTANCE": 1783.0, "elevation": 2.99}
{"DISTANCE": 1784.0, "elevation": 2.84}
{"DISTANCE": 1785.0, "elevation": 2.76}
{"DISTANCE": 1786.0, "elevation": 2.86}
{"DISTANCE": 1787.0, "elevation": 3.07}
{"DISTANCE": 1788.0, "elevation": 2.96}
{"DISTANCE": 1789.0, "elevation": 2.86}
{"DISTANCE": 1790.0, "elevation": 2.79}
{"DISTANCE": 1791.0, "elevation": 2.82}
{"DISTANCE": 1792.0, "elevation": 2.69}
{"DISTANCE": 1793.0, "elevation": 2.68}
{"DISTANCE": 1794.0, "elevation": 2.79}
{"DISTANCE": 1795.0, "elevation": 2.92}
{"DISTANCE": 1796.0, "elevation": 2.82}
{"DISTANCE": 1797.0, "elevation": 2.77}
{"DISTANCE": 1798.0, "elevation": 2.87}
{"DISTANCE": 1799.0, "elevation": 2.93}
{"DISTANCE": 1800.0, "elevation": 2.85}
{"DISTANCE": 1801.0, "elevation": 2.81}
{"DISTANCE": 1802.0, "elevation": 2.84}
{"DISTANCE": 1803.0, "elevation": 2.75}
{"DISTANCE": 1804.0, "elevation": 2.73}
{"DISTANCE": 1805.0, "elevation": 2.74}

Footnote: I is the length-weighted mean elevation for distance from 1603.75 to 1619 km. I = 2.21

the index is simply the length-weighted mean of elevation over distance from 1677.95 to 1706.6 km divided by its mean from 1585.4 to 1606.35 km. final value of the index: 1.4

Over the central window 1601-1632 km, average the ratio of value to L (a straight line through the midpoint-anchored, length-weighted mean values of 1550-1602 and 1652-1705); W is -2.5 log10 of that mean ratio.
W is 0.26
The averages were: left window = 2.69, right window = 3.55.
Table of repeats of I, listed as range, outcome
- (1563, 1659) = 2.6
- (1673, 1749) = 3.62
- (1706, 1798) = 3.32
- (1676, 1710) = 3.73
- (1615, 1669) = 2.73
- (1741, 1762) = 3.47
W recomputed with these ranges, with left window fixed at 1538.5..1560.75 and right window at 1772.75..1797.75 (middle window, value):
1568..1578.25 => 0.074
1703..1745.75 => -0.237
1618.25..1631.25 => 0.123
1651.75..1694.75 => -0.229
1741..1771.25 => -0.160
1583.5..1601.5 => -0.002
